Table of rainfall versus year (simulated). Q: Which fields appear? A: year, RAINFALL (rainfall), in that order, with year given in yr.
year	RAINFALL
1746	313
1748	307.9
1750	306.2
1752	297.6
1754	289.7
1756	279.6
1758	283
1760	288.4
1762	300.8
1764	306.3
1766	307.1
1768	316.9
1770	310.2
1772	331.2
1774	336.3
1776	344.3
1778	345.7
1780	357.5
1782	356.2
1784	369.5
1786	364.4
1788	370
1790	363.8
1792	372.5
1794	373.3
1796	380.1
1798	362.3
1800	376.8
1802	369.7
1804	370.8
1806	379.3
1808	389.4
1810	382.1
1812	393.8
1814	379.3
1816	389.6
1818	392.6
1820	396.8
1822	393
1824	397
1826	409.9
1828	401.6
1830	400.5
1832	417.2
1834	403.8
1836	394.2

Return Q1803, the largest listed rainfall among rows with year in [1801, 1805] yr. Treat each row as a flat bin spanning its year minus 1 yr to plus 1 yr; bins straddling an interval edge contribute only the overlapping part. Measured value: 370.8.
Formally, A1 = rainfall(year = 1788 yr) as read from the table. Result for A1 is 370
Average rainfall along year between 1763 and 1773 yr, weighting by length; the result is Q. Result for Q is 314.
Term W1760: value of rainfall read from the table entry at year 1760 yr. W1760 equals 288.4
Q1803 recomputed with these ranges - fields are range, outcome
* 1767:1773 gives 331.2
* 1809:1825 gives 397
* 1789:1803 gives 380.1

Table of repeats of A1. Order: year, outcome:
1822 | 393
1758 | 283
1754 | 289.7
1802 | 369.7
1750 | 306.2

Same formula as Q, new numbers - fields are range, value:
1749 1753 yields 302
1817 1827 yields 398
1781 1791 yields 365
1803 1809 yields 380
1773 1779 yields 342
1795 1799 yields 371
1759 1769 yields 304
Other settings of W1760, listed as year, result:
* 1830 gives 400.5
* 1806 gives 379.3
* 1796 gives 380.1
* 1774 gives 336.3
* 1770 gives 310.2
